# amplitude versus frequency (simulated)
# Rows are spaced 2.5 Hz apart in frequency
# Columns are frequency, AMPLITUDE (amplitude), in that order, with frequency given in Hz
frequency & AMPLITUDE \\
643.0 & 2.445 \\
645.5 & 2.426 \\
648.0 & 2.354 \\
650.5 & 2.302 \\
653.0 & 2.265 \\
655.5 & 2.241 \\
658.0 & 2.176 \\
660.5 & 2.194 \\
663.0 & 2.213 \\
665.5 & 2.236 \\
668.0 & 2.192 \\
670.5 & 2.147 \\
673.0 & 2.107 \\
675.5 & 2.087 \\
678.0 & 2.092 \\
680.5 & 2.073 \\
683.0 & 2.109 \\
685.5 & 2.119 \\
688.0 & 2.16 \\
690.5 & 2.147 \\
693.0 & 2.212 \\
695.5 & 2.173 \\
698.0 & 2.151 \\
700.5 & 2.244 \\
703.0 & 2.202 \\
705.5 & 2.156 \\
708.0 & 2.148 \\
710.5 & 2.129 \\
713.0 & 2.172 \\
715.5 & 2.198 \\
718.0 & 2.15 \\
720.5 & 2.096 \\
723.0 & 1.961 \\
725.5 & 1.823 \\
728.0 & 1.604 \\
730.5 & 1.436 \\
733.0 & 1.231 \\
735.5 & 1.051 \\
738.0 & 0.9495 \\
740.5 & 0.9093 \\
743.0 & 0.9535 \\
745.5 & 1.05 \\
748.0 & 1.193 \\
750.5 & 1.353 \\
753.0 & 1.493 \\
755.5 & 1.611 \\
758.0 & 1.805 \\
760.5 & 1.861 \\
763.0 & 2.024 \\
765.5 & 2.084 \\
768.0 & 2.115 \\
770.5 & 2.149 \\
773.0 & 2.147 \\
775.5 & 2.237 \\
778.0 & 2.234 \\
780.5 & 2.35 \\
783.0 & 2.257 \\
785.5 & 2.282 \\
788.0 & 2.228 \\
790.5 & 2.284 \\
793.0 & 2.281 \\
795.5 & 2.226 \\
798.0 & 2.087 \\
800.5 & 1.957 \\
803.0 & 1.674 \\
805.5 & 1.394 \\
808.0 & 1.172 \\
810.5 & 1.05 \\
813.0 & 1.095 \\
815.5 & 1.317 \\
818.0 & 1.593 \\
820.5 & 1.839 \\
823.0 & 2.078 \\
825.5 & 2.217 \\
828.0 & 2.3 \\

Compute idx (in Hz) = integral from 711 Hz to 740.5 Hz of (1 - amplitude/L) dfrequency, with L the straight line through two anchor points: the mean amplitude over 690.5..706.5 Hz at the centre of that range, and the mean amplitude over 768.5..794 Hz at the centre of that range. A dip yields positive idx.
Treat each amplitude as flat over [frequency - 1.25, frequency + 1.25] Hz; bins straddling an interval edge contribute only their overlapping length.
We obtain 7.1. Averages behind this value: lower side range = 2.19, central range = 1.67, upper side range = 2.24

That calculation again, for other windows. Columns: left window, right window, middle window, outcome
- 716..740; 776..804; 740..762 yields 5.3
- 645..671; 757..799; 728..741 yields 6.0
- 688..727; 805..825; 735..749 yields 6.6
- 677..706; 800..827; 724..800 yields 0.5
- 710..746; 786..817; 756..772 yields -3.2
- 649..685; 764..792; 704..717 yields 0.2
